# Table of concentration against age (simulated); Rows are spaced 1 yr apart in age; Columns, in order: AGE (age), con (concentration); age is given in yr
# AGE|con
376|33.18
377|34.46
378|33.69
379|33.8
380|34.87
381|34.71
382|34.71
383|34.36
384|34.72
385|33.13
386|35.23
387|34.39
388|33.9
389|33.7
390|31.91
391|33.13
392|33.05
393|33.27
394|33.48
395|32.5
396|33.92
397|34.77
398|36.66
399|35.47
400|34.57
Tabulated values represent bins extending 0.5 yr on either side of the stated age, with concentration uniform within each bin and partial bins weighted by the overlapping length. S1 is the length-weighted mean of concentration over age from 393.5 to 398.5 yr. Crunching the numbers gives 34.3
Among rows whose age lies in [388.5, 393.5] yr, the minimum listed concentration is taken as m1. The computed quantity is 31.91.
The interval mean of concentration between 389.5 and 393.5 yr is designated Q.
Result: 32.8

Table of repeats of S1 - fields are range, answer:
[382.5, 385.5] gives 34.1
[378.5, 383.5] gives 34.5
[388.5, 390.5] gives 32.8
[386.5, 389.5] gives 34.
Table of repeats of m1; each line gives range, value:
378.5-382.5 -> 33.8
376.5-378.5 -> 33.69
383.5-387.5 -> 33.13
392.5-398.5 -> 32.5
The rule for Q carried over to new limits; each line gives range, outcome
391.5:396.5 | 33.2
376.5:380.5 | 34.2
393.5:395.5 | 33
